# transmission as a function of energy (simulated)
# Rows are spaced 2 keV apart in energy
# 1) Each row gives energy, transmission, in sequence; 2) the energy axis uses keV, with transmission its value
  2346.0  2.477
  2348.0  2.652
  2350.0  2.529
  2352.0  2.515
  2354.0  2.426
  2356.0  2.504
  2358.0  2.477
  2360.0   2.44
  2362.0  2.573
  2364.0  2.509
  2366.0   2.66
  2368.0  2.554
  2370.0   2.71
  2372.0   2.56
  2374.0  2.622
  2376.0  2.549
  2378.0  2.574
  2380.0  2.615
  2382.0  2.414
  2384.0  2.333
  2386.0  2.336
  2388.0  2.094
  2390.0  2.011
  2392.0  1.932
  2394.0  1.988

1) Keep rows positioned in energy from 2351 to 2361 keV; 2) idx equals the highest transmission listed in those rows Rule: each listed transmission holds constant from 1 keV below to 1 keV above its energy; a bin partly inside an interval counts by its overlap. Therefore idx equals 2.515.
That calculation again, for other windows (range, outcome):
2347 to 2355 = 2.652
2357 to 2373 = 2.71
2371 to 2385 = 2.622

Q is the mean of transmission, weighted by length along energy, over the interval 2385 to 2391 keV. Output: 2.15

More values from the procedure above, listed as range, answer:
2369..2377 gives 2.61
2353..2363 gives 2.48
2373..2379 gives 2.58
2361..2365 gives 2.54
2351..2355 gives 2.47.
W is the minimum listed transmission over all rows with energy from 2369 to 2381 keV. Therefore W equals 2.549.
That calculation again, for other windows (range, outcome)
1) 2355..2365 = 2.44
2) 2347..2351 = 2.529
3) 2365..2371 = 2.554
